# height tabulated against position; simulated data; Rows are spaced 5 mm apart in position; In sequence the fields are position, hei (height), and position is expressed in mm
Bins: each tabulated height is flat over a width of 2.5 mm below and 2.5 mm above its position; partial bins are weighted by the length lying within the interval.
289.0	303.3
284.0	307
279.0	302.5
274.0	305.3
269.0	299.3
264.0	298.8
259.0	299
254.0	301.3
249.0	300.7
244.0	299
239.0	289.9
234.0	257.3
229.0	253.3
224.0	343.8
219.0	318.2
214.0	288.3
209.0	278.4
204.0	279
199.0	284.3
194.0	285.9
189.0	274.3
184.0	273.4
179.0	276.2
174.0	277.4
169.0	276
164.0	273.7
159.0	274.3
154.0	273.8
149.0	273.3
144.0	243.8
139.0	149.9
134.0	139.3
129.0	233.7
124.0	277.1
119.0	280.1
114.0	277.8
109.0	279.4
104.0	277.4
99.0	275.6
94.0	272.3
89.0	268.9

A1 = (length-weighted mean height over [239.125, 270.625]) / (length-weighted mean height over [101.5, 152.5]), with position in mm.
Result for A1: 1.23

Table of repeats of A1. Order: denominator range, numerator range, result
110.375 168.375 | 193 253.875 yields 1.18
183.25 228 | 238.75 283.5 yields 1.03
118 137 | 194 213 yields 1.24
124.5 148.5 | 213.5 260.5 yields 1.44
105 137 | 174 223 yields 1.15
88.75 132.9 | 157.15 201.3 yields 1.04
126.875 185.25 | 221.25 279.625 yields 1.20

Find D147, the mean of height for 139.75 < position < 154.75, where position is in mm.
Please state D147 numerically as 249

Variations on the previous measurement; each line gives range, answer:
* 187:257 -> 290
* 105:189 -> 256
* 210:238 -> 291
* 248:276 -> 301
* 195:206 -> 282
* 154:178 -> 275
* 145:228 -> 283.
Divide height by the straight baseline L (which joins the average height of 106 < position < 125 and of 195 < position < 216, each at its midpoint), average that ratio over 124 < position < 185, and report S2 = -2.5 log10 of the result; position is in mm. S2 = 0.14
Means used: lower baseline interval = 279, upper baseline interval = 283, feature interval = 248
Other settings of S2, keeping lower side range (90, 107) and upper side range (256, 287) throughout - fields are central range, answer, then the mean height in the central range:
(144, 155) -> 0.063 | 267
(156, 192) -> 0.044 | 275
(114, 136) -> 0.163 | 240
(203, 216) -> 0.039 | 282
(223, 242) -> 0.052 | 282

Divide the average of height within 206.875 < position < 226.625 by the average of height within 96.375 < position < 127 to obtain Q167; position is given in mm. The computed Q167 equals 1.1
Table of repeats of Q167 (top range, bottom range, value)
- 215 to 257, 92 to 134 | 1.12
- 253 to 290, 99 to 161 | 1.21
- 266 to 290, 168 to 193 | 1.10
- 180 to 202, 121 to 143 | 1.36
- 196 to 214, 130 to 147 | 1.52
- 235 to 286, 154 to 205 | 1.08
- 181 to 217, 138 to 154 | 1.18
